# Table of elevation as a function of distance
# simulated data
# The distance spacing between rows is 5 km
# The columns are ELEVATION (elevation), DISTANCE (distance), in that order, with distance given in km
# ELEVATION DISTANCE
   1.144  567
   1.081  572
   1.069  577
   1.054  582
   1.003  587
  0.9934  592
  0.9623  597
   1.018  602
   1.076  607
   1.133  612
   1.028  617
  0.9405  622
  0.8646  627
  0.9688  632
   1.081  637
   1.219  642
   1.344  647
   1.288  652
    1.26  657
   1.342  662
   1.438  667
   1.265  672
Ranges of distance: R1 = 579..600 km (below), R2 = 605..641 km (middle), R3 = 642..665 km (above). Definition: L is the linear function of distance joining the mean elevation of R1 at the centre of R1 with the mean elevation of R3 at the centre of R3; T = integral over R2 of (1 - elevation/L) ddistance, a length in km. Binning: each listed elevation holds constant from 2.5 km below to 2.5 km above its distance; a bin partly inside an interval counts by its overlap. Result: 4.3 km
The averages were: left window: 1.01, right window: 1.3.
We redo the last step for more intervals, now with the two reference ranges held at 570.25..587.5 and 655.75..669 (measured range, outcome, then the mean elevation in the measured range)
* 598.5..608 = 0.91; 1.03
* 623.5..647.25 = 3.65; 1.07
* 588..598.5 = 1.17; 0.983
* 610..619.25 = 0.80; 1.08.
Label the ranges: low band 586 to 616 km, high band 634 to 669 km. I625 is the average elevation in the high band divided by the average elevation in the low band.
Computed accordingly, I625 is 1.24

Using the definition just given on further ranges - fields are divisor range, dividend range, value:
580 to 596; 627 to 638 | 0.97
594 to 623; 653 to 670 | 1.30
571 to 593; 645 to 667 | 1.27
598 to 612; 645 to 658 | 1.23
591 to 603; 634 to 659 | 1.25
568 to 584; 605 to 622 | 0.98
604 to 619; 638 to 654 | 1.17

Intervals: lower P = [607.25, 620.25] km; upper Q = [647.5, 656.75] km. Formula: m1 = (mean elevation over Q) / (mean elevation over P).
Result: 1.2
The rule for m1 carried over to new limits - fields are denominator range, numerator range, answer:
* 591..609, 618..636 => 0.93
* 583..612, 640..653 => 1.26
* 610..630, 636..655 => 1.26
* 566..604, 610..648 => 1.02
